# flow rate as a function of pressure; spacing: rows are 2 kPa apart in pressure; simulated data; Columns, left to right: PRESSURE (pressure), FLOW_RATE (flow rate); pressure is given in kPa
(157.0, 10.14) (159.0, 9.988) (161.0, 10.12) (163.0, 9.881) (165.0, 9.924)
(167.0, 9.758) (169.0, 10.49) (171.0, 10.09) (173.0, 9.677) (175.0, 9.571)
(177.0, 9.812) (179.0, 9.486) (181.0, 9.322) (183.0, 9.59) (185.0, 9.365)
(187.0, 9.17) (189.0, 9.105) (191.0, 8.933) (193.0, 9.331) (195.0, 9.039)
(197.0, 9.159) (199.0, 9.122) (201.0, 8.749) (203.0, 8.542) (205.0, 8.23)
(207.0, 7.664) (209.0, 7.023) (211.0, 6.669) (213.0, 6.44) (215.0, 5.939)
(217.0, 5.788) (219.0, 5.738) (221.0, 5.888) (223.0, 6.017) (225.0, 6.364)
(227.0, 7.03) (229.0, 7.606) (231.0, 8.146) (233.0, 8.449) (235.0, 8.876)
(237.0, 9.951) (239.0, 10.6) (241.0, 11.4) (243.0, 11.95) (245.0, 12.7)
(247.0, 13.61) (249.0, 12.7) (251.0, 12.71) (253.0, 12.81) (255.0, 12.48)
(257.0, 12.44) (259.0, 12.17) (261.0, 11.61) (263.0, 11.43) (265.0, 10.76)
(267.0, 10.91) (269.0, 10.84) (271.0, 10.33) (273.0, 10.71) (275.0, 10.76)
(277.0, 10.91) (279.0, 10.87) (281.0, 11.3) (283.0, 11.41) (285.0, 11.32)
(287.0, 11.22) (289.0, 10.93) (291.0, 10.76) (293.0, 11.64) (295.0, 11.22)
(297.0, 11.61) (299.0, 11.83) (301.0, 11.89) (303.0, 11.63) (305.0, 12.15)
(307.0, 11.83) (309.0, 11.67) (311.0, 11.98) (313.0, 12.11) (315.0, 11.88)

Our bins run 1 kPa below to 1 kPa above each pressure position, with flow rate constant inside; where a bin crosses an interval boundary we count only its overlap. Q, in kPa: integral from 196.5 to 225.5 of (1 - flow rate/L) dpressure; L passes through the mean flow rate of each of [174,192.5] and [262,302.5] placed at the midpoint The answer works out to 8.0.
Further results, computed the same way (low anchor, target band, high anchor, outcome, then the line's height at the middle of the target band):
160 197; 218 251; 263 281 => 3.4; 10.3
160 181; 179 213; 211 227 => -3.2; 7.9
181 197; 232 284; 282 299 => -3.5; 10.6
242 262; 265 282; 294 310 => 1.9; 12.2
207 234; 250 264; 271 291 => -4.4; 9.31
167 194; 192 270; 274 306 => 7.6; 10.4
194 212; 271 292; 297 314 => 0.1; 11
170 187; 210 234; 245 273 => 9.2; 10.8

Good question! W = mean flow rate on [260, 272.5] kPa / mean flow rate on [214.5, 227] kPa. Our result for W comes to 1.82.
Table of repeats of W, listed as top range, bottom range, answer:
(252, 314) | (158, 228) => 1.35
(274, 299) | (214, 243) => 1.43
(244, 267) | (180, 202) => 1.34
